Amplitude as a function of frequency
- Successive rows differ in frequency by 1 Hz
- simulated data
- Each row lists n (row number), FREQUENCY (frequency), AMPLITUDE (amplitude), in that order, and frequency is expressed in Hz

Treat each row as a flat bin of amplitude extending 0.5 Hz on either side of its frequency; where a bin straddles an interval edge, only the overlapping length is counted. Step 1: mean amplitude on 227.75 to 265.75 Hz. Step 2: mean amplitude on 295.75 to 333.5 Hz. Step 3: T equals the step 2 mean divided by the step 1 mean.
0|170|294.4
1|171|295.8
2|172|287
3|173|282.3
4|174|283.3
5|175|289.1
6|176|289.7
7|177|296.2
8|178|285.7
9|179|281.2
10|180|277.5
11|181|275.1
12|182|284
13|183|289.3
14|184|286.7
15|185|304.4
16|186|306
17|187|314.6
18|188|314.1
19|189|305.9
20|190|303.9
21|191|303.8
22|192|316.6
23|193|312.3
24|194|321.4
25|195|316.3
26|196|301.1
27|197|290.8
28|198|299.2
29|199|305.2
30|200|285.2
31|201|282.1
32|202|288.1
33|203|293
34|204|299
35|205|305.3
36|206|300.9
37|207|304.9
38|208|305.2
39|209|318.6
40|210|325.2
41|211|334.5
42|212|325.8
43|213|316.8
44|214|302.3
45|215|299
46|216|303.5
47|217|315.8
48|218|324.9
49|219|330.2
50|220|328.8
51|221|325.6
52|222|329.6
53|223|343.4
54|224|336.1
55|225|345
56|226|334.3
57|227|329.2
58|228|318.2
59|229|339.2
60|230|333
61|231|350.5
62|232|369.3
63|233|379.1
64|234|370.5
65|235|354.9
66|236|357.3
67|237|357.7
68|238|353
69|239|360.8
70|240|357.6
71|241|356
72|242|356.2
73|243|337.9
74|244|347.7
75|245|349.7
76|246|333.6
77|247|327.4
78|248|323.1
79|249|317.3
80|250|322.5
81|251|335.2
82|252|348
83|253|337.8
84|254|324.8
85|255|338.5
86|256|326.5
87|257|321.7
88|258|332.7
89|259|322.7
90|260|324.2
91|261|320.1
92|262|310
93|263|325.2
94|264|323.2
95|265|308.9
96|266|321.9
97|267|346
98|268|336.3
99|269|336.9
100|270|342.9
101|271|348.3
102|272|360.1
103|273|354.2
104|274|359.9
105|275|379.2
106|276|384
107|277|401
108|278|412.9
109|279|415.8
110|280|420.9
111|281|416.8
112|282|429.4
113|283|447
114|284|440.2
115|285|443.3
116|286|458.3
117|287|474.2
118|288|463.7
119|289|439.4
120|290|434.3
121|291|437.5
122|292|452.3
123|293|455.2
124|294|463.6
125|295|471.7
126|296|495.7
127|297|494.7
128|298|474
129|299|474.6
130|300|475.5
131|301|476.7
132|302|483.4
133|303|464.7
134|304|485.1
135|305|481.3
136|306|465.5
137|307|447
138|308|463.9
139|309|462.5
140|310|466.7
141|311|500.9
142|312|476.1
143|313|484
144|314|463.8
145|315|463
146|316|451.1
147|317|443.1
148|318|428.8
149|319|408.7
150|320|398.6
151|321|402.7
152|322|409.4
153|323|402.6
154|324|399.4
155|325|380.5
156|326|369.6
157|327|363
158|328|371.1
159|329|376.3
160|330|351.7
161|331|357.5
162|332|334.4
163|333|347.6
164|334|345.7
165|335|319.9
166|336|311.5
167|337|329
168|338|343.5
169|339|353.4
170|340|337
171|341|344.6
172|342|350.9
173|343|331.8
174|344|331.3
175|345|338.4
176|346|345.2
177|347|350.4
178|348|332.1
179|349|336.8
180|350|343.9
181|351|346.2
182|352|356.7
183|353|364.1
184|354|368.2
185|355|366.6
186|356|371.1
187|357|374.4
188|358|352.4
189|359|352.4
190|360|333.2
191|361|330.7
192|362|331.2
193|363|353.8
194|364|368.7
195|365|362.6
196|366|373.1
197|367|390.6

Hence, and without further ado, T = 1.3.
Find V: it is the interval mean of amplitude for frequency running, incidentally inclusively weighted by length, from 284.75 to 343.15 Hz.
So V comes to 422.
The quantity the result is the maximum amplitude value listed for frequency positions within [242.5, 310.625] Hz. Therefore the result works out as 495.7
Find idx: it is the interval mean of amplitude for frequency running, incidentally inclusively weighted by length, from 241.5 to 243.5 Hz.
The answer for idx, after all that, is 347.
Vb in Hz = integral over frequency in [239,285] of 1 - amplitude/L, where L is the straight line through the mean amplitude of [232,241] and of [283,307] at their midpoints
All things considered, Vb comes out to 6.0 Hz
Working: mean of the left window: 362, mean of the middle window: 354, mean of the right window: 465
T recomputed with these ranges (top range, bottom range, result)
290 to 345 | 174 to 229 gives 1.35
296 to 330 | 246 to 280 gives 1.29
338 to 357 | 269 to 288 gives 0.86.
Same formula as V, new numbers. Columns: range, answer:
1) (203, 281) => 339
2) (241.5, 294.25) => 371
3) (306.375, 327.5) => 433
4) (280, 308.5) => 460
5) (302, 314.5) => 472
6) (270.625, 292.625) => 418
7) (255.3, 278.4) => 343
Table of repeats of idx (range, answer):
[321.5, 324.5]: 404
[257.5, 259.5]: 328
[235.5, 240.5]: 357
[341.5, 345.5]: 338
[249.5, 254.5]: 334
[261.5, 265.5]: 317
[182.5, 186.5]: 297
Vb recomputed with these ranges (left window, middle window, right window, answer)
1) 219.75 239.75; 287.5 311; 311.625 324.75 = -3.06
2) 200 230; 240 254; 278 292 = 1.30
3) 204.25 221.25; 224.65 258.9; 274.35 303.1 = 2.09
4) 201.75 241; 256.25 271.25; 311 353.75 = 0.86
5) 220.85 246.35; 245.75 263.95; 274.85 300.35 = 2.76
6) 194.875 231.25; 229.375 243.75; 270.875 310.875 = -0.10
